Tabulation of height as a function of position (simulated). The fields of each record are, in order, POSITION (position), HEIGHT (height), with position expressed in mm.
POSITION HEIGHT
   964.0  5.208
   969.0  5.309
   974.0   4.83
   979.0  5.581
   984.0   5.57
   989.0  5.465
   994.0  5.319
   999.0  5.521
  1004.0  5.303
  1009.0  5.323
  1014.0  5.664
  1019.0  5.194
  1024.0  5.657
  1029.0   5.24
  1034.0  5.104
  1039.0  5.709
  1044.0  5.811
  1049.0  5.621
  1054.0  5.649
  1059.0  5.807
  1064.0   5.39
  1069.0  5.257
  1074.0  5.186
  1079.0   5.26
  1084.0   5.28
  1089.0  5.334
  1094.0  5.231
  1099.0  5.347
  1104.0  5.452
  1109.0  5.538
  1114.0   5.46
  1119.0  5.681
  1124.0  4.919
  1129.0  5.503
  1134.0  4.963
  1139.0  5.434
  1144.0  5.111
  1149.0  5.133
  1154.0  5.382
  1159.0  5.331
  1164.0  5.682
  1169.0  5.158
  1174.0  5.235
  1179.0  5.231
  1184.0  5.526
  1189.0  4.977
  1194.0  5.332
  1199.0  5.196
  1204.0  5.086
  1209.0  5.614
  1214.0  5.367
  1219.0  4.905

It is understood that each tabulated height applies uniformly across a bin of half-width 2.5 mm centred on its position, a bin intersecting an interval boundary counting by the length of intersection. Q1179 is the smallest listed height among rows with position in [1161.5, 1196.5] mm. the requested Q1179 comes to 4.977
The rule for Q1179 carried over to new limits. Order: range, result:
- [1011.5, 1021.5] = 5.194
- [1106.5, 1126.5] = 4.919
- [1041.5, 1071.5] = 5.257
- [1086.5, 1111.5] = 5.231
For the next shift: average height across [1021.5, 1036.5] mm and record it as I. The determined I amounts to 5.33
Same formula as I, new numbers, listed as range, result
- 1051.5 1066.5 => 5.62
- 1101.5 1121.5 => 5.53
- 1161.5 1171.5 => 5.42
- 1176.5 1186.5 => 5.38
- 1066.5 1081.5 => 5.23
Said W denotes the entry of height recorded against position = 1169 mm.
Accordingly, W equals 5.158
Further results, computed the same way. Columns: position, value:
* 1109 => 5.538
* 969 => 5.309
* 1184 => 5.526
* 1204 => 5.086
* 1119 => 5.681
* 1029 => 5.24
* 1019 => 5.194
